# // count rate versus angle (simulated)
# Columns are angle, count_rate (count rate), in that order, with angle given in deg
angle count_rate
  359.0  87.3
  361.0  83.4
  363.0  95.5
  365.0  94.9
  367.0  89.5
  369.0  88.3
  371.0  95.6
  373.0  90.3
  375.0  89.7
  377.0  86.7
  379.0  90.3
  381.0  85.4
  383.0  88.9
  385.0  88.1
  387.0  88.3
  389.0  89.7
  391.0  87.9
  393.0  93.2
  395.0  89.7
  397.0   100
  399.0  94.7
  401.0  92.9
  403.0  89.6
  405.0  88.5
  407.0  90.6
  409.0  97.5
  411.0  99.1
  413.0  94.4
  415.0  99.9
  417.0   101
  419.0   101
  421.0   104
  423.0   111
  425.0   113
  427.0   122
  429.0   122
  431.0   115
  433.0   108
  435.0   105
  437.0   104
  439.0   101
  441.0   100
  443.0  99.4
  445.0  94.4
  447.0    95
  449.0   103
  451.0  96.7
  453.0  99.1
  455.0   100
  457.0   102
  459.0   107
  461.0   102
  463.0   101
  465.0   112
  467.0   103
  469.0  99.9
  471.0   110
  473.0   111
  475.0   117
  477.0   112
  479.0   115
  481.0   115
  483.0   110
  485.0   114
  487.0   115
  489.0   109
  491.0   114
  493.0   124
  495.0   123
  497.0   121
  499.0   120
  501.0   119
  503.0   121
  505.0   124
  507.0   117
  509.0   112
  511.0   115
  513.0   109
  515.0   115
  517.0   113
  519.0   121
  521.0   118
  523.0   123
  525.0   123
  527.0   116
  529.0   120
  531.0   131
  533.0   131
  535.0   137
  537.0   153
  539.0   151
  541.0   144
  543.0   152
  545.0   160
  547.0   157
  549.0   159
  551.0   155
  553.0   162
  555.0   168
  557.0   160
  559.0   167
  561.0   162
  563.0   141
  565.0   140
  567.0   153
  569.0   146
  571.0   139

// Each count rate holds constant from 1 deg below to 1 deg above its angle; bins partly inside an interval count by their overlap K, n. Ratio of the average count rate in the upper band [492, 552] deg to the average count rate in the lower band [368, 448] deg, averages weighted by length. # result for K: 1.33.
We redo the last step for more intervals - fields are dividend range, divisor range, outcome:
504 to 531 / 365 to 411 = 1.30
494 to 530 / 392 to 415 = 1.26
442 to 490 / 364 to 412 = 1.16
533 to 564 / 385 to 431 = 1.56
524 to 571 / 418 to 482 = 1.38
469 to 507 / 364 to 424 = 1.24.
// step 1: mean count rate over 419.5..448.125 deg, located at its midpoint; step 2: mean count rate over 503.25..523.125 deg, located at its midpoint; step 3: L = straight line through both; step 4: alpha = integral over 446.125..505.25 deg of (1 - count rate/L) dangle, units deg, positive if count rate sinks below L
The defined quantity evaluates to 0.9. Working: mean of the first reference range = 107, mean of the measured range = 110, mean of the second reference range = 117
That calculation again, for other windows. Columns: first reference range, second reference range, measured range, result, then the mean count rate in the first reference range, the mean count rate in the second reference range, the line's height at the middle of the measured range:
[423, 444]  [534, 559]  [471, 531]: 8.60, 109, 155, 137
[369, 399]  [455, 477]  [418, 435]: -2.22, 90.4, 106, 98.7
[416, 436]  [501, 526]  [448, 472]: 2.15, 110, 118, 113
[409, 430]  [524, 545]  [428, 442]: 0.32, 106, 137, 110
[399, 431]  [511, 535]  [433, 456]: 1.47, 102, 120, 107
